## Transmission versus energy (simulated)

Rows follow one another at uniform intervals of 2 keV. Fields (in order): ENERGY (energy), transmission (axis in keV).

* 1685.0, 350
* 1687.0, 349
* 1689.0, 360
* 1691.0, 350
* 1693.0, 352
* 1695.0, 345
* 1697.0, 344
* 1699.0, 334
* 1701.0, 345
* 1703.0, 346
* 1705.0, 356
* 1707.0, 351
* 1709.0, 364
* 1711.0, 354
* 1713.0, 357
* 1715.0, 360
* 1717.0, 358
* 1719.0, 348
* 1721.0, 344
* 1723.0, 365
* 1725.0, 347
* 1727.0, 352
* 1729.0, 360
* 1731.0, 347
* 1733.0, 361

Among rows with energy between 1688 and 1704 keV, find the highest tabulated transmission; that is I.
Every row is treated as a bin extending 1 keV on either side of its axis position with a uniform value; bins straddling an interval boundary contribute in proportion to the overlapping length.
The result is 360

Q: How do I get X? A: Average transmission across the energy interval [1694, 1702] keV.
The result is 342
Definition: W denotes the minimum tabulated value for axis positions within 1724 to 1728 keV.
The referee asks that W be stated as 347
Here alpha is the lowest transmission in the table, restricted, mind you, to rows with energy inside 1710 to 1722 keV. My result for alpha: 344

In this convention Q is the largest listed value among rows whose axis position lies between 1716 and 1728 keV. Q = 365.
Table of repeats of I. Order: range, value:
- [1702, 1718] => 364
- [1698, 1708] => 356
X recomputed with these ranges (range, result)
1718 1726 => 351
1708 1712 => 359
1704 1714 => 356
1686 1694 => 353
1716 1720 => 353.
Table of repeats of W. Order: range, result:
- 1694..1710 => 334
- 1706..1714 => 351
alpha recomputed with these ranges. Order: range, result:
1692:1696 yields 345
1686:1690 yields 349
